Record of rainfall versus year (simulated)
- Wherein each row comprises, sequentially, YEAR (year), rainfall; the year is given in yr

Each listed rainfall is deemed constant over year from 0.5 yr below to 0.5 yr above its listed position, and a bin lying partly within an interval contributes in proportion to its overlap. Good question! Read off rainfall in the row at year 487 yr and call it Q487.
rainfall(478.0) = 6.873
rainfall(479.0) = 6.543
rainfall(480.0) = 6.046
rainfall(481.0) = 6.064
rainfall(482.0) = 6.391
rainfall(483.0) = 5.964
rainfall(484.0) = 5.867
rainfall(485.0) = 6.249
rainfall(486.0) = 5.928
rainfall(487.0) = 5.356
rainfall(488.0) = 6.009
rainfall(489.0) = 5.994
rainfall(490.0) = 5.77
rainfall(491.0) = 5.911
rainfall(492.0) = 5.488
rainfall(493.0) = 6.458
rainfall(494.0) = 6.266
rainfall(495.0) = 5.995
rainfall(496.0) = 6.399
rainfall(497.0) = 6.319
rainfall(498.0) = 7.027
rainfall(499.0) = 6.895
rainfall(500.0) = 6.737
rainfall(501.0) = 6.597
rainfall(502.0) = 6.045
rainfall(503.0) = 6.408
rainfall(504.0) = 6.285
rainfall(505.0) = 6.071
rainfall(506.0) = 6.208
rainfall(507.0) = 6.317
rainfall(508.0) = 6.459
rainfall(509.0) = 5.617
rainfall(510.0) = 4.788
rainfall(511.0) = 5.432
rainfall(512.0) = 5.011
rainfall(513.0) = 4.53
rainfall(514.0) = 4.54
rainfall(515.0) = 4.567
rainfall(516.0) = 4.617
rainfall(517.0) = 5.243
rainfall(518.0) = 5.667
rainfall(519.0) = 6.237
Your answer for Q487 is 5.356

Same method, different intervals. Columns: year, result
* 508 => 6.459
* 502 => 6.045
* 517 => 5.243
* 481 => 6.064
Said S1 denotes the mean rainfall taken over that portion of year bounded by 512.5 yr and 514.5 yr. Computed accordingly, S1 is 4.54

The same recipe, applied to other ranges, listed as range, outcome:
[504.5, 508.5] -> 6.26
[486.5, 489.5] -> 5.79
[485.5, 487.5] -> 5.64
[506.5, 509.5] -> 6.13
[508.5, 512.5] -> 5.21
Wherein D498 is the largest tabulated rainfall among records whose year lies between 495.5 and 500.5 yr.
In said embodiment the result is 7.027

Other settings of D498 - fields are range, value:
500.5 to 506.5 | 6.597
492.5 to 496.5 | 6.458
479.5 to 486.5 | 6.391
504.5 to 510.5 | 6.459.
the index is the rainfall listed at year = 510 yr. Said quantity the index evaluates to 4.788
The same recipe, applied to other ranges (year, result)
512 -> 5.011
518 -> 5.667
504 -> 6.285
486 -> 5.928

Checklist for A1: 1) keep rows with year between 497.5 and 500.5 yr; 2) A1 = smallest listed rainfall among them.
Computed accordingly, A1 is 6.737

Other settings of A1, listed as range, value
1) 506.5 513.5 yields 4.53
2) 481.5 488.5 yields 5.356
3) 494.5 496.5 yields 5.995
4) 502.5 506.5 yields 6.071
